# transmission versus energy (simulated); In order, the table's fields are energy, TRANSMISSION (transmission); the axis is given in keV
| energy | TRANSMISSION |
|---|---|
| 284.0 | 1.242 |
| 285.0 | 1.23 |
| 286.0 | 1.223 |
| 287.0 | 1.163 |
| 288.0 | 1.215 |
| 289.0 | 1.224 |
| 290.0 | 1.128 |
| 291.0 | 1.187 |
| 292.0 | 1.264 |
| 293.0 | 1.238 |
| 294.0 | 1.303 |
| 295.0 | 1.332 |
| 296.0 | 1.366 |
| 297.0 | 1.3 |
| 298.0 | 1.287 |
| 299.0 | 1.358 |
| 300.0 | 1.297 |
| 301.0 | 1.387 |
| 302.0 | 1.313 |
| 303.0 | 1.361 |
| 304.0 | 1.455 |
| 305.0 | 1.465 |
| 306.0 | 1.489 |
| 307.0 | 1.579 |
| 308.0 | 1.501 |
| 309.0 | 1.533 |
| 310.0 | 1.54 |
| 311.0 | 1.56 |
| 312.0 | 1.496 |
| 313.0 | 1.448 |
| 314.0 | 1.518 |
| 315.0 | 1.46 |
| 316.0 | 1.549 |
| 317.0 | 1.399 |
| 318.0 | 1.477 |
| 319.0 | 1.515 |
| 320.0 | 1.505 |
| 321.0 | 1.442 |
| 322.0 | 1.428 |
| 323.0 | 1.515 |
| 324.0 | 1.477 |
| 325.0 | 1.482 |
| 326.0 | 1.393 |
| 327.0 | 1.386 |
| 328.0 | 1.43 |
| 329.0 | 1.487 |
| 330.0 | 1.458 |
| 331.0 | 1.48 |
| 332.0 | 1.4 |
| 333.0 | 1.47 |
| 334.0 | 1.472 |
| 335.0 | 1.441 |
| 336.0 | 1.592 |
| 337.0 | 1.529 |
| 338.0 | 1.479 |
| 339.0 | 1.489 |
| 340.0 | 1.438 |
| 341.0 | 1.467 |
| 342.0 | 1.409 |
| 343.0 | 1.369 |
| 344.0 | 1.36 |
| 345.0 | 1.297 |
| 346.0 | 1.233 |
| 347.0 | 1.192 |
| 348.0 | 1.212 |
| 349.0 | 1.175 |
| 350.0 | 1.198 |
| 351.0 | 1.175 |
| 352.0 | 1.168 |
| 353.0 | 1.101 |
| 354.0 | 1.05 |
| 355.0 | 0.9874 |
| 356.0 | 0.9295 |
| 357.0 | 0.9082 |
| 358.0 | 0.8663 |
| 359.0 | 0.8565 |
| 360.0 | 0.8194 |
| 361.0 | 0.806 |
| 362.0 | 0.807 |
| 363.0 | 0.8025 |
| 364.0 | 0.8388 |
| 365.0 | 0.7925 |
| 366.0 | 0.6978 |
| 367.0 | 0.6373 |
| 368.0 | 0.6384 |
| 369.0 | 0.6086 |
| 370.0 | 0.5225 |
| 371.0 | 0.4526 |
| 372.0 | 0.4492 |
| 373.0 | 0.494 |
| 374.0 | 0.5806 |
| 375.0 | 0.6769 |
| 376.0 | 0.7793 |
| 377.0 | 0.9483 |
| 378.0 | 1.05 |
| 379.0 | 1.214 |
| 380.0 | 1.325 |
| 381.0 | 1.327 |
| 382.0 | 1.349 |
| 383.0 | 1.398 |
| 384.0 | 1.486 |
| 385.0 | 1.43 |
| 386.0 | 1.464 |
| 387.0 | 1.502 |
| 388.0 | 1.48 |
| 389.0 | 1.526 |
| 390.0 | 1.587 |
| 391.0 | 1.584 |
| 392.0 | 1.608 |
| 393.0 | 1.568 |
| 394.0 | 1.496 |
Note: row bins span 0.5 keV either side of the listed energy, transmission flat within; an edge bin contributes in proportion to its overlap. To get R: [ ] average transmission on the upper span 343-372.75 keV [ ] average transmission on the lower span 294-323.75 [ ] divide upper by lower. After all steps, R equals 0.64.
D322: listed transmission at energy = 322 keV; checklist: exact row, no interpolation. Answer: 1.428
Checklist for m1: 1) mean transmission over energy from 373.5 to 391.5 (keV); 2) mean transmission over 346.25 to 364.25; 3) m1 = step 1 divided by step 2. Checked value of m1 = 1.3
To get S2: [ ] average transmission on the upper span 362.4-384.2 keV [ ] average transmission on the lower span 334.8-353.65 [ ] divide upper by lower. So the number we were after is 0.65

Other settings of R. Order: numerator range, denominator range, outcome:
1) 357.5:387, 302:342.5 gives 0.62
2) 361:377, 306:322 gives 0.44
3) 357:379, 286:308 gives 0.56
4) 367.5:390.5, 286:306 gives 0.81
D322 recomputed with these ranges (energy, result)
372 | 0.4492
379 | 1.214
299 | 1.358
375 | 0.6769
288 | 1.215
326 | 1.393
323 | 1.515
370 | 0.5225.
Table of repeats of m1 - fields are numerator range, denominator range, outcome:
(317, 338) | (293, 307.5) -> 1.07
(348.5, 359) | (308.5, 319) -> 0.70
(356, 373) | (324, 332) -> 0.50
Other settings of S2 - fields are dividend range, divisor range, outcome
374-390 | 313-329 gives 0.85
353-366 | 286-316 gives 0.64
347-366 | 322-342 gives 0.66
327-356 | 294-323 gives 0.93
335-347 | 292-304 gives 1.07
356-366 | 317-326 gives 0.57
